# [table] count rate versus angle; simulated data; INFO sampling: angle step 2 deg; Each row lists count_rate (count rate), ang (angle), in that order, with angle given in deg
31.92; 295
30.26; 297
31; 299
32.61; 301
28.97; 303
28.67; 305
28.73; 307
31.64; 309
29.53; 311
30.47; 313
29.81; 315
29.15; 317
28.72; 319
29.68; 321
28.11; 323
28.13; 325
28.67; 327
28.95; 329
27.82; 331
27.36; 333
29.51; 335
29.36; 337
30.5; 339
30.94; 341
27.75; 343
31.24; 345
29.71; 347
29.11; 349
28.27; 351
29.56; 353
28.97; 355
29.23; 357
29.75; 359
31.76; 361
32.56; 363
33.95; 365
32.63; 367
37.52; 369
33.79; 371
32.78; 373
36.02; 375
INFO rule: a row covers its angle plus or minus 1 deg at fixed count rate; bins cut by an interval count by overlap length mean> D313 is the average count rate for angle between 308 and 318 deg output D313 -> 30.1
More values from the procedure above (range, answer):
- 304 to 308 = 28.7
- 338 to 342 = 30.7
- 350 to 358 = 29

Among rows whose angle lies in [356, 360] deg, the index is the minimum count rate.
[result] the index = 29.23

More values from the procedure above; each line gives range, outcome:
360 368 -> 31.76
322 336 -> 27.36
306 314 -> 28.73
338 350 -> 27.75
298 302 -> 31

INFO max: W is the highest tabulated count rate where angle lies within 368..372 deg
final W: 37.52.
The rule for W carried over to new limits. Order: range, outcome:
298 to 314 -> 32.61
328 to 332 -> 28.95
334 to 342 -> 30.94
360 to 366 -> 33.95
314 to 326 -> 29.81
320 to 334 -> 29.68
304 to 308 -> 28.73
